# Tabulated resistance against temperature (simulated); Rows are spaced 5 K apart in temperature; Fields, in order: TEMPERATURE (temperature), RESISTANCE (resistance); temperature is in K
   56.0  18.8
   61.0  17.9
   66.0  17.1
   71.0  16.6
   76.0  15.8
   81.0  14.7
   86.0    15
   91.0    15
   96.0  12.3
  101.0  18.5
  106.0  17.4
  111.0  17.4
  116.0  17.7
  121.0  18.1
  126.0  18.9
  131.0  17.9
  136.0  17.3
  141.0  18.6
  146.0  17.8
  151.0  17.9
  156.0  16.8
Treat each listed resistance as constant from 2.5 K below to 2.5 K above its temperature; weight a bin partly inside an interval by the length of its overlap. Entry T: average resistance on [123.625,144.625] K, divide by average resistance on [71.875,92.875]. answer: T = 1.2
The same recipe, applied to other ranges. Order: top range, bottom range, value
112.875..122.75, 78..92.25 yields 1.20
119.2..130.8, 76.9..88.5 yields 1.23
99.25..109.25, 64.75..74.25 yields 1.07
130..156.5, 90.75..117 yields 1.08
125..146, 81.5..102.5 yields 1.21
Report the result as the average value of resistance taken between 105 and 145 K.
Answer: 17.9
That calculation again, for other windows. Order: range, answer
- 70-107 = 15.6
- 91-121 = 16.6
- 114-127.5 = 18.2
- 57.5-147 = 16.9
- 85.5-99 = 14.1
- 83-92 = 15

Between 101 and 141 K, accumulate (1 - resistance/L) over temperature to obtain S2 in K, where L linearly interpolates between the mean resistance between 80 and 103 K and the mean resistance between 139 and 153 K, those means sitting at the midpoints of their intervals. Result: -3.0 K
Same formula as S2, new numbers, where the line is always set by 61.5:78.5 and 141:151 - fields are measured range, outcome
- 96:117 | 0.3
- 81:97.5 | 2.6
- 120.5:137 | -0.4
